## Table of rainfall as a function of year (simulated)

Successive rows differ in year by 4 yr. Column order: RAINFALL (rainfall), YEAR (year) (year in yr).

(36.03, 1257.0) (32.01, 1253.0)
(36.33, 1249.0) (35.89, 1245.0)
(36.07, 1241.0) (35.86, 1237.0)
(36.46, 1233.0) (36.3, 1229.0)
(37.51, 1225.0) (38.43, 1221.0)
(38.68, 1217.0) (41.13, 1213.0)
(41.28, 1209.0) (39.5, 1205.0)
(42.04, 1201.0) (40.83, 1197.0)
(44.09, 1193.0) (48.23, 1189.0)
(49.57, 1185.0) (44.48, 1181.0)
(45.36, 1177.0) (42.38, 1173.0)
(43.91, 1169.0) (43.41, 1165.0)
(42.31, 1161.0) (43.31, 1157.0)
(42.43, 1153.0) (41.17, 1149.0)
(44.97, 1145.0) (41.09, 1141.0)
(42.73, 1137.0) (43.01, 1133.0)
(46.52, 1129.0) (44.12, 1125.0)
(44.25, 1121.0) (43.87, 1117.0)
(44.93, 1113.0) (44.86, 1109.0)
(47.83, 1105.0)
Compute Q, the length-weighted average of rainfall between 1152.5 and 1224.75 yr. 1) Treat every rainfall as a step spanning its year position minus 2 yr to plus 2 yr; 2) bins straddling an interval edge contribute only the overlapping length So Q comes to 42.7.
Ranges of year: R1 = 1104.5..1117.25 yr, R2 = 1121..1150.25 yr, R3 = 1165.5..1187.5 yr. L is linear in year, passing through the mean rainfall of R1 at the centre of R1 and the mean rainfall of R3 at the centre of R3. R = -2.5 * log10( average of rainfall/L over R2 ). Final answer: 0.04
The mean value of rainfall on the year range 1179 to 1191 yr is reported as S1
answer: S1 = 47.4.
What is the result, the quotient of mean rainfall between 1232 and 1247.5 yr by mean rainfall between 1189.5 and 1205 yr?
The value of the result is 0.85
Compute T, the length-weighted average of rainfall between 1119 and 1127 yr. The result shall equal 44.2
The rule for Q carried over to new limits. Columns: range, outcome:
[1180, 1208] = 44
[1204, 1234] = 38.7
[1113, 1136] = 44.3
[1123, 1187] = 43.8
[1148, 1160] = 42.4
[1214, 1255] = 36.5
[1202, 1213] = 40.7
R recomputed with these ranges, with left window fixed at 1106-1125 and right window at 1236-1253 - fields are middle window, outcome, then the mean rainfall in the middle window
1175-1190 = -0.17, 46.8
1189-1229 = -0.07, 40.6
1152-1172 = -0.04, 43.1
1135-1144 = 0.02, 42.2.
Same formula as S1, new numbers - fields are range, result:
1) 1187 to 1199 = 44.4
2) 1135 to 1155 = 42.5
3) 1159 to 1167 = 42.9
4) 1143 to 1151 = 43.1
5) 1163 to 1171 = 43.7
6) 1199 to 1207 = 40.8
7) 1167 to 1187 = 45.1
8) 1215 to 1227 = 38.2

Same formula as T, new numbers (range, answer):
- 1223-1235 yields 36.8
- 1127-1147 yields 43.7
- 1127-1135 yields 44.8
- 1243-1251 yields 36.1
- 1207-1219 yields 40.4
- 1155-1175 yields 43.1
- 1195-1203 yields 41.4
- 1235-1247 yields 35.9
